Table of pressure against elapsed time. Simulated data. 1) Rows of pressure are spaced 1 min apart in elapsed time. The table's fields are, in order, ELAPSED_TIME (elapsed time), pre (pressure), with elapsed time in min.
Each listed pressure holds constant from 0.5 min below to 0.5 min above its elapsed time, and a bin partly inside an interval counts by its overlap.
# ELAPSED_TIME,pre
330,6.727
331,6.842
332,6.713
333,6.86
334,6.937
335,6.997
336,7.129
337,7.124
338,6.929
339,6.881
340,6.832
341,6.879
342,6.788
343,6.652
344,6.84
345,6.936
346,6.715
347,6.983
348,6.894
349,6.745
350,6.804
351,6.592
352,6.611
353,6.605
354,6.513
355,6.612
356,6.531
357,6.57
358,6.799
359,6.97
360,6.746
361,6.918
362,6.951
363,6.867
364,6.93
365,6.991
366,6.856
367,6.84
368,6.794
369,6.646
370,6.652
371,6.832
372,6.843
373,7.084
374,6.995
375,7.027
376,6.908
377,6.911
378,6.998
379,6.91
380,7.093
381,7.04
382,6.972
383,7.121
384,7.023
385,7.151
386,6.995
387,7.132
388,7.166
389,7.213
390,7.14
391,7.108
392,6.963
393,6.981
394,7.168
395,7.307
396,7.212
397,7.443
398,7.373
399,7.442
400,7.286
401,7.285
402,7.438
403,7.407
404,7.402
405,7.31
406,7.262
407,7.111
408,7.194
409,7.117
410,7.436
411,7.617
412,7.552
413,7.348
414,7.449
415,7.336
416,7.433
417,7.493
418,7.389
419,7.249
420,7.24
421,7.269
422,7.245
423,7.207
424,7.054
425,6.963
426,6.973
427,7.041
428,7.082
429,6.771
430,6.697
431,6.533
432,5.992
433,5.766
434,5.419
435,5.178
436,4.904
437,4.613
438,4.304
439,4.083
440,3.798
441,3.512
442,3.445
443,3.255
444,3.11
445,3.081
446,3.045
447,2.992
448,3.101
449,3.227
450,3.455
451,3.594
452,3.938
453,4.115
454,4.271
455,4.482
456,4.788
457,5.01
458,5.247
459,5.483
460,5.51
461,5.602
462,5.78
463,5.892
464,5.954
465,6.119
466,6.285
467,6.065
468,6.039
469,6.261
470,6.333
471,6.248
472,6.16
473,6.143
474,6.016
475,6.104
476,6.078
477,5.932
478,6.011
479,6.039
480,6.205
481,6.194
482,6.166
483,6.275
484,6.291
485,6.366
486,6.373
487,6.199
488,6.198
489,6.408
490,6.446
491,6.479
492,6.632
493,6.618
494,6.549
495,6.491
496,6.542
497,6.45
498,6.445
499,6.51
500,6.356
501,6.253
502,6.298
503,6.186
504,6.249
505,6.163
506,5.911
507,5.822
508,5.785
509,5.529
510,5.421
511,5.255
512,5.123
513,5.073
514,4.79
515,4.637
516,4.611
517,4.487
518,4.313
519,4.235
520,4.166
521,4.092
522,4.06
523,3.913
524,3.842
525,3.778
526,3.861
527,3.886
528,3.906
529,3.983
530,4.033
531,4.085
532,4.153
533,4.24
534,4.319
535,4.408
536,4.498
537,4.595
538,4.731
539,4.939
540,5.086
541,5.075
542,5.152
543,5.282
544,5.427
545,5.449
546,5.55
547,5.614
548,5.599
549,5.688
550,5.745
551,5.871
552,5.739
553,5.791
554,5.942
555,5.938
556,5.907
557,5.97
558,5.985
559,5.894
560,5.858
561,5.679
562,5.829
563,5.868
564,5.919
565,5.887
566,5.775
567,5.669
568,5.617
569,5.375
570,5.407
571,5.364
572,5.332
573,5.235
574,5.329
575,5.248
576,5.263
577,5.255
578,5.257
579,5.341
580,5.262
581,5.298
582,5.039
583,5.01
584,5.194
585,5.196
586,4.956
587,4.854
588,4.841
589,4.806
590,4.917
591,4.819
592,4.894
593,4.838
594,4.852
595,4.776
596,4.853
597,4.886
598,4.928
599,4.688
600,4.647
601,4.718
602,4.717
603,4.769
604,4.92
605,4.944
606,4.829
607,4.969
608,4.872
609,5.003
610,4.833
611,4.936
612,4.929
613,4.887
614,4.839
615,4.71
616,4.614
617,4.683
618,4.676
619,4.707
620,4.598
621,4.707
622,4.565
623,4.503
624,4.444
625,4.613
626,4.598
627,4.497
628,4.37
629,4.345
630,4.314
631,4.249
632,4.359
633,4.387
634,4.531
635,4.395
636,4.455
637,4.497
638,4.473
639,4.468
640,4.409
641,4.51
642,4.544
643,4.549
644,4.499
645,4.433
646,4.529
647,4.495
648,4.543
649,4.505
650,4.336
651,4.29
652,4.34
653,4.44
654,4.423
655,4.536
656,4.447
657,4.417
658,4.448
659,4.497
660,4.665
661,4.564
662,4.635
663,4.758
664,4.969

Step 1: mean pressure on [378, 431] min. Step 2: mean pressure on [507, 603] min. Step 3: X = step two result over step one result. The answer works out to 0.70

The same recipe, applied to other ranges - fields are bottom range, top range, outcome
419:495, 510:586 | 0.91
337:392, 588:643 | 0.68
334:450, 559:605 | 0.79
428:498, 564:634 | 0.91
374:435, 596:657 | 0.65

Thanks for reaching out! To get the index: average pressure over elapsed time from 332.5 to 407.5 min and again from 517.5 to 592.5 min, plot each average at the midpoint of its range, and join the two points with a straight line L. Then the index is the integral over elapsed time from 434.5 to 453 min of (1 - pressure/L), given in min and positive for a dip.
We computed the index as 7.5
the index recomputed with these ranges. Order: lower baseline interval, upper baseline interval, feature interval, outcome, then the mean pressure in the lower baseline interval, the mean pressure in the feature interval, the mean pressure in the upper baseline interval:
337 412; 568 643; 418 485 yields 8.40 min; 7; 5.48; 4.82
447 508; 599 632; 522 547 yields 3.76 min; 5.78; 4.52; 4.68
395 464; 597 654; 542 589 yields -4.69 min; 5.9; 5.5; 4.6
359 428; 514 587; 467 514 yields -2.21 min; 7.13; 6.13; 5.07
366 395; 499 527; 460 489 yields -2.60 min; 6.99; 6.11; 5.05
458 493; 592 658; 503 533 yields 5.39 min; 6.12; 4.68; 4.61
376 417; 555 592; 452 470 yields 3.03 min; 7.22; 5.45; 5.4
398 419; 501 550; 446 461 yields 5.06 min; 7.36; 4.24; 4.88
